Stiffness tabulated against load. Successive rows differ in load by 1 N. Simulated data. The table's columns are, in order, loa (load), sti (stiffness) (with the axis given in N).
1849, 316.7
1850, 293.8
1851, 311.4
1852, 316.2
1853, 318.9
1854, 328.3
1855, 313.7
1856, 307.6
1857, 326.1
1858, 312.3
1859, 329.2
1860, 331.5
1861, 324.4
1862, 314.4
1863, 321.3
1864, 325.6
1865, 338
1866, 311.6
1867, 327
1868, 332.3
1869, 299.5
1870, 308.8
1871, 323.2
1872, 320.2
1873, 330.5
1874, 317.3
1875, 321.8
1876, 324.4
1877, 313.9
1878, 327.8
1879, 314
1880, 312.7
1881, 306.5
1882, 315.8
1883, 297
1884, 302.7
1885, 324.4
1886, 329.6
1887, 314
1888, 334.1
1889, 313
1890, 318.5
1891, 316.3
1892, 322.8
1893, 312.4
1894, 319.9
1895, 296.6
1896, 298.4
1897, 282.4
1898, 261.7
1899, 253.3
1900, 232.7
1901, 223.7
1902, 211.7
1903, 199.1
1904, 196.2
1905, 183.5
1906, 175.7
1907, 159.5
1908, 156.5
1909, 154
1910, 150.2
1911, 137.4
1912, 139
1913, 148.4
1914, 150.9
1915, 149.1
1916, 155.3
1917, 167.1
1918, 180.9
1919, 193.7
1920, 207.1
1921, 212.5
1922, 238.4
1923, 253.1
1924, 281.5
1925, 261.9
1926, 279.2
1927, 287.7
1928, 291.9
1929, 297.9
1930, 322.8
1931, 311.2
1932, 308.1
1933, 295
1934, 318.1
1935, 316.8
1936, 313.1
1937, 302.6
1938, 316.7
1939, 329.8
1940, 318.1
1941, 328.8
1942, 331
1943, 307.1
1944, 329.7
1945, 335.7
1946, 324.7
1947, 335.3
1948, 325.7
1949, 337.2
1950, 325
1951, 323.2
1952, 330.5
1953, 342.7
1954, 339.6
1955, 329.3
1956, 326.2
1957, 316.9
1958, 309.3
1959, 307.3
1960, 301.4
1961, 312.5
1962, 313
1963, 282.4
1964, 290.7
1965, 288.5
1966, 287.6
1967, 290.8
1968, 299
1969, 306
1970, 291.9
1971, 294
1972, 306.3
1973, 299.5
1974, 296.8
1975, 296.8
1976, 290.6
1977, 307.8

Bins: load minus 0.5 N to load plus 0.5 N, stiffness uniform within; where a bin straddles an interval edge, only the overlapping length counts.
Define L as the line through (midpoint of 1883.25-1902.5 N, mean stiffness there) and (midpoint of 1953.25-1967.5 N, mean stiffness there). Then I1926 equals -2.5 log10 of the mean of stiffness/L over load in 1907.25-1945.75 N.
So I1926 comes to 0.19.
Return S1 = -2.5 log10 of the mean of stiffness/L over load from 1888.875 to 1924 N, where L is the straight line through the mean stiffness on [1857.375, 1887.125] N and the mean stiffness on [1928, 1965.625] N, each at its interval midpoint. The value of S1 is 0.41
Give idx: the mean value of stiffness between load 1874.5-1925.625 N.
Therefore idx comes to 248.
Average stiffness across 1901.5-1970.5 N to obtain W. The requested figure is 269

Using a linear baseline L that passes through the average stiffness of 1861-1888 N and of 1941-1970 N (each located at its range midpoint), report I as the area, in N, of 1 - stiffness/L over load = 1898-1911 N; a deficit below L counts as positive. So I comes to 5.1 N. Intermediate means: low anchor 319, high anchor 316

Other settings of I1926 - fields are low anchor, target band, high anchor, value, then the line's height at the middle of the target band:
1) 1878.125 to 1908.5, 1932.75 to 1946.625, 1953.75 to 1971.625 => -0.09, 294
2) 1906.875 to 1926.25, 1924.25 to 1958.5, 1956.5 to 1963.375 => -0.24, 256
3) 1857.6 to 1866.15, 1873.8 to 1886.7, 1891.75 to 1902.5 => -0.07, 297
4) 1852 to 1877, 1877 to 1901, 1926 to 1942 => 0.05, 317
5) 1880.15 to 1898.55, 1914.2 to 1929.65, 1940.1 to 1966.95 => 0.34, 314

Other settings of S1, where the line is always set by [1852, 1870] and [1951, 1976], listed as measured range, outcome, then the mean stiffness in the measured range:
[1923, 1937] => 0.050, 297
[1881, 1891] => 0.004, 316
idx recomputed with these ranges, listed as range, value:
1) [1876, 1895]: 316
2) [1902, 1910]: 176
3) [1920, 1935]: 281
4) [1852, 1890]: 319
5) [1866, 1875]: 320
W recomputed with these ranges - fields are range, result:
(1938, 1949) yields 327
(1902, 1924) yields 180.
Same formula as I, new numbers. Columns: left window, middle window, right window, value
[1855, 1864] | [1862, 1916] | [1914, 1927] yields 0.6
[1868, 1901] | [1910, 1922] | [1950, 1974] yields 5.4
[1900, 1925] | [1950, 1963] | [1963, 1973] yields -2.3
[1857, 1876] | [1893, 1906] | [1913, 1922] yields -0.9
